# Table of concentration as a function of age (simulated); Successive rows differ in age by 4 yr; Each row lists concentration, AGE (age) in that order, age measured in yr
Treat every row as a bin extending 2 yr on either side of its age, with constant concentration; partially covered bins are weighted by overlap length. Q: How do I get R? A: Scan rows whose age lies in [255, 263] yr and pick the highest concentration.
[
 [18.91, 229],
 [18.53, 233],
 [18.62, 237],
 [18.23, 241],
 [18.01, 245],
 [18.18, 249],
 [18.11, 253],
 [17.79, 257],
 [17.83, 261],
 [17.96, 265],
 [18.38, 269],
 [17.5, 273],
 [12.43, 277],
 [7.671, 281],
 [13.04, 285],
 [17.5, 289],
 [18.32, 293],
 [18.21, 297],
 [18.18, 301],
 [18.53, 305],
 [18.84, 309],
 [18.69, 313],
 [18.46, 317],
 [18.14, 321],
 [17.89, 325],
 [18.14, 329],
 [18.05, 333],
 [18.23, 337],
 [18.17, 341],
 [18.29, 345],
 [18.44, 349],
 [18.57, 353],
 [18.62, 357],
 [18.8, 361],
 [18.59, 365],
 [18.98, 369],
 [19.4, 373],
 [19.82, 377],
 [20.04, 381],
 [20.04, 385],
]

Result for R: 17.83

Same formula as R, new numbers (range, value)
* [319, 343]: 18.23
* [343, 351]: 18.44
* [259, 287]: 18.38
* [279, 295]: 18.32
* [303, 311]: 18.84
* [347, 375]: 19.4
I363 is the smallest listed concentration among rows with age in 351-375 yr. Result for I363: 18.57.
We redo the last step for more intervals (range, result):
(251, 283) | 7.671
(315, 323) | 18.14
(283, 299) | 13.04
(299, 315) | 18.18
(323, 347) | 17.89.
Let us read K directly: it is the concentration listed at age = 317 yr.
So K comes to 18.46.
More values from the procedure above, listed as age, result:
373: 19.4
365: 18.59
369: 18.98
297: 18.21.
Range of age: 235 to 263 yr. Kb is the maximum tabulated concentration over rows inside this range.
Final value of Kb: 18.62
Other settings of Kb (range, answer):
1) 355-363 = 18.8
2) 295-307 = 18.53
